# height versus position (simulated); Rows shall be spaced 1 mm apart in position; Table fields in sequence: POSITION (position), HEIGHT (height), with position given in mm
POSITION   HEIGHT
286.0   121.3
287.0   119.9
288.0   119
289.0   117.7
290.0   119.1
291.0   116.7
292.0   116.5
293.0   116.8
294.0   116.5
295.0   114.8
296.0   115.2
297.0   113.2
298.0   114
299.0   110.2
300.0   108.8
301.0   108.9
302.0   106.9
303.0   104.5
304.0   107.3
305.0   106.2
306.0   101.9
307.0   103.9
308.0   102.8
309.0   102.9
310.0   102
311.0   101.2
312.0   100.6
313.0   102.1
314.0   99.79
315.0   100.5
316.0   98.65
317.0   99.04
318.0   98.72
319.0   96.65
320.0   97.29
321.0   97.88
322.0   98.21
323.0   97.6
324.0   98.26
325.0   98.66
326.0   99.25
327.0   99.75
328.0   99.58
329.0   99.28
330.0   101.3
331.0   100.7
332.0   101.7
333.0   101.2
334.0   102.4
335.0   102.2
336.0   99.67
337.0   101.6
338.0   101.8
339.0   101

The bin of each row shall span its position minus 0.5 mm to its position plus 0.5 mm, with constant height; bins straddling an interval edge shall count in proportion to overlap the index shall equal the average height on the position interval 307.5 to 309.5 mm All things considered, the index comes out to 103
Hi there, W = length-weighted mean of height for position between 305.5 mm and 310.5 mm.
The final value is 103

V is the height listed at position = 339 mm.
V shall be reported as 101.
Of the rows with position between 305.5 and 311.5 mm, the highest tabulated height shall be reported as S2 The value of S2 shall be 103.9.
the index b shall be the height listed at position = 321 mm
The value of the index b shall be 97.88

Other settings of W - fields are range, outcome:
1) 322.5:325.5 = 98.2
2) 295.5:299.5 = 113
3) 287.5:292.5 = 118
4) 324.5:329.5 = 99.3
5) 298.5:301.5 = 109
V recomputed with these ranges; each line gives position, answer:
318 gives 98.72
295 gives 114.8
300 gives 108.8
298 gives 114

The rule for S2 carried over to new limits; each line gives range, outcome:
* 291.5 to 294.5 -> 116.8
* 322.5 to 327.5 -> 99.75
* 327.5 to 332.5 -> 101.7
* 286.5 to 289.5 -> 119.9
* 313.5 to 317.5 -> 100.5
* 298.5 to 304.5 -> 110.2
